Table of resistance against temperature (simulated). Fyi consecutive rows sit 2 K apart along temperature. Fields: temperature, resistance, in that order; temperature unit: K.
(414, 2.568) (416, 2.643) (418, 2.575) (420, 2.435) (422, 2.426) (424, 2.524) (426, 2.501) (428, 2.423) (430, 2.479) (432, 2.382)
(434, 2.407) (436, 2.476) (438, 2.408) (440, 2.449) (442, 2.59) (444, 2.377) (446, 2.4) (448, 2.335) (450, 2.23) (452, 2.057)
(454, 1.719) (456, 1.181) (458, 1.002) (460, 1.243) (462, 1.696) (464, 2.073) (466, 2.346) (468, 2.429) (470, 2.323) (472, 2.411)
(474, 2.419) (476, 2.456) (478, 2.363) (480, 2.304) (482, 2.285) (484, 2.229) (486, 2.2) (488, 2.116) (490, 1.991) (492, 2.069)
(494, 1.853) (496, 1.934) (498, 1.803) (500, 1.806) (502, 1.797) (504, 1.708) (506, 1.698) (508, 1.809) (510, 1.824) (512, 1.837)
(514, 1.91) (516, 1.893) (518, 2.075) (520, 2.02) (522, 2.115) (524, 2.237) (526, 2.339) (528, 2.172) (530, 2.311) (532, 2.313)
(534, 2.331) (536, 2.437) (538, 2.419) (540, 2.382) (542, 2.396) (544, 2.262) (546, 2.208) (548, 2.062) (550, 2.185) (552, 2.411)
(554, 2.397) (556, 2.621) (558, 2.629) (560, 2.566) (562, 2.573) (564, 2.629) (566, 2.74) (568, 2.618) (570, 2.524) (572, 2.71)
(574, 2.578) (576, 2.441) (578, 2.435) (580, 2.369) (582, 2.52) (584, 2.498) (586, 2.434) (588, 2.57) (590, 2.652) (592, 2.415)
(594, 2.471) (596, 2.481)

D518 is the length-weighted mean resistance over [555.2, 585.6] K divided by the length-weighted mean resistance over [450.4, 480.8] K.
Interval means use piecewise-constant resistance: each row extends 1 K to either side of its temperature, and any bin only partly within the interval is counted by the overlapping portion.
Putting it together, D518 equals 1.3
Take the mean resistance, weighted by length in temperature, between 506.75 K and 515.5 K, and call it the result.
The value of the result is 1.84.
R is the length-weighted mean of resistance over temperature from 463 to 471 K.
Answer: 2.29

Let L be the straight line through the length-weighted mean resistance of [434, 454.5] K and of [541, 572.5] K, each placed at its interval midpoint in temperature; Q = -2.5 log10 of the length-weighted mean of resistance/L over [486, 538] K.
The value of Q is 0.19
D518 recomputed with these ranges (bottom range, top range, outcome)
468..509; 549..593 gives 1.21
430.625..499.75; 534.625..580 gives 1.15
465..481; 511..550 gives 0.92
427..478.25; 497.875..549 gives 0.96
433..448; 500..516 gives 0.74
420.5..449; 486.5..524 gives 0.78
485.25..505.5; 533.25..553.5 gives 1.20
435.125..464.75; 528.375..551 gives 1.14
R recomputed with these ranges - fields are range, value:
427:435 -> 2.42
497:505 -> 1.78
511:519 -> 1.93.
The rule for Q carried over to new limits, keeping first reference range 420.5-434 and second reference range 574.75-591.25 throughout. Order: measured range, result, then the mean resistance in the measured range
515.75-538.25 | 0.12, 2.23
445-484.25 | 0.19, 2.07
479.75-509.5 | 0.25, 1.96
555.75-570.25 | -0.06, 2.62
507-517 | 0.31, 1.85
